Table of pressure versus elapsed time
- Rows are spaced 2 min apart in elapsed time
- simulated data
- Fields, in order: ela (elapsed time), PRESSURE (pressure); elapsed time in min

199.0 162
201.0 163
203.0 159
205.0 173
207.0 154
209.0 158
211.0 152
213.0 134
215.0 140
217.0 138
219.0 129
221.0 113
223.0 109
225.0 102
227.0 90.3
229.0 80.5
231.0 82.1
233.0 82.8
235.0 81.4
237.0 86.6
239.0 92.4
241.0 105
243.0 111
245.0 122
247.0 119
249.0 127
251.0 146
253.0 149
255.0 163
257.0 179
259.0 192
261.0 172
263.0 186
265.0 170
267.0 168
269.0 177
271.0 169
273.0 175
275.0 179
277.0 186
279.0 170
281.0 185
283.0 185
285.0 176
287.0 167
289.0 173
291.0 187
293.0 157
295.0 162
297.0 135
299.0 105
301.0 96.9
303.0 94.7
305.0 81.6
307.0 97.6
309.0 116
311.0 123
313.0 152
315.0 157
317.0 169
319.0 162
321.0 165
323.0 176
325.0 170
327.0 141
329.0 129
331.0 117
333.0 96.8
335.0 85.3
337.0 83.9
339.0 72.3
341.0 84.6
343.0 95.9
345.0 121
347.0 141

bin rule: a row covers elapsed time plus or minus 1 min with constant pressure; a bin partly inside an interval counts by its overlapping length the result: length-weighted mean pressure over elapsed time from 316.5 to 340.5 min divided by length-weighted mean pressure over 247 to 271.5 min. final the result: 0.8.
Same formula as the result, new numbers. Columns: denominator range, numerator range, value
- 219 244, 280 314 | 1.47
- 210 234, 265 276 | 1.54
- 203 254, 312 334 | 1.24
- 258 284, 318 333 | 0.83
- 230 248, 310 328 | 1.60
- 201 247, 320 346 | 0.99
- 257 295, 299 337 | 0.72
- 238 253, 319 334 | 1.20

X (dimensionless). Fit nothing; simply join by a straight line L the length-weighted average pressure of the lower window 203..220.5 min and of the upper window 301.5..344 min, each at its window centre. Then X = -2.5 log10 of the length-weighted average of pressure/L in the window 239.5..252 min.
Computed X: 0.157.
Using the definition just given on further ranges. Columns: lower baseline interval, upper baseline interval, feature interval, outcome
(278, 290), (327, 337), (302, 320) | 0.063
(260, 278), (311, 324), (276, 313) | 0.165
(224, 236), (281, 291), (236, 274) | -0.154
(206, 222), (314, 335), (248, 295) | -0.197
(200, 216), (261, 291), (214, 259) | 0.361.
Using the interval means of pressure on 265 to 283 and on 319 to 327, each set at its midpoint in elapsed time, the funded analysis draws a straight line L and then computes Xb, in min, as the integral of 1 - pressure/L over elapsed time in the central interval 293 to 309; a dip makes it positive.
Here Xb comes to 5.3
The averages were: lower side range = 176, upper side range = 166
